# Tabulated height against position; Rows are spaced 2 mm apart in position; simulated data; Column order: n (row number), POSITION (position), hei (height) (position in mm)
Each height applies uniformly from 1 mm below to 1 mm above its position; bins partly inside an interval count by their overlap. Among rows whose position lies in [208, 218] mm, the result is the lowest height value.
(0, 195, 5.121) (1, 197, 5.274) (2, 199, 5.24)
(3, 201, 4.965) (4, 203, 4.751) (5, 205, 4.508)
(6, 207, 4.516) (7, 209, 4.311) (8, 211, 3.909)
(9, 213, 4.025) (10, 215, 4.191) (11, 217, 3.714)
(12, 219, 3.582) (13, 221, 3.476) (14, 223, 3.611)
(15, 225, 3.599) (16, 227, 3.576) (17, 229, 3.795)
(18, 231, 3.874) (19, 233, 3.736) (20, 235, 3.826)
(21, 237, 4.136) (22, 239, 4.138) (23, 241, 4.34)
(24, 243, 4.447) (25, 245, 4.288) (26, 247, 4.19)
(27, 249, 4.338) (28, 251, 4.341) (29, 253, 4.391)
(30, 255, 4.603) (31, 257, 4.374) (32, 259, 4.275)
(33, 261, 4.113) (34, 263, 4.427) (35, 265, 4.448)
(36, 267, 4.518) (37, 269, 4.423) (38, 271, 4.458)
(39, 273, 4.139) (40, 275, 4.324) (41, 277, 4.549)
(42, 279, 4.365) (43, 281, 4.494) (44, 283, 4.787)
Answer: 3.714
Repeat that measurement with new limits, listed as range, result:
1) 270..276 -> 4.139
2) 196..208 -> 4.508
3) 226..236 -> 3.576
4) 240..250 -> 4.19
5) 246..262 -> 4.113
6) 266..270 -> 4.423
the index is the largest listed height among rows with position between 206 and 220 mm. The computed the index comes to 4.516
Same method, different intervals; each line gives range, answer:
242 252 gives 4.447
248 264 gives 4.603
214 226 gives 4.191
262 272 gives 4.518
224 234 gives 3.874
